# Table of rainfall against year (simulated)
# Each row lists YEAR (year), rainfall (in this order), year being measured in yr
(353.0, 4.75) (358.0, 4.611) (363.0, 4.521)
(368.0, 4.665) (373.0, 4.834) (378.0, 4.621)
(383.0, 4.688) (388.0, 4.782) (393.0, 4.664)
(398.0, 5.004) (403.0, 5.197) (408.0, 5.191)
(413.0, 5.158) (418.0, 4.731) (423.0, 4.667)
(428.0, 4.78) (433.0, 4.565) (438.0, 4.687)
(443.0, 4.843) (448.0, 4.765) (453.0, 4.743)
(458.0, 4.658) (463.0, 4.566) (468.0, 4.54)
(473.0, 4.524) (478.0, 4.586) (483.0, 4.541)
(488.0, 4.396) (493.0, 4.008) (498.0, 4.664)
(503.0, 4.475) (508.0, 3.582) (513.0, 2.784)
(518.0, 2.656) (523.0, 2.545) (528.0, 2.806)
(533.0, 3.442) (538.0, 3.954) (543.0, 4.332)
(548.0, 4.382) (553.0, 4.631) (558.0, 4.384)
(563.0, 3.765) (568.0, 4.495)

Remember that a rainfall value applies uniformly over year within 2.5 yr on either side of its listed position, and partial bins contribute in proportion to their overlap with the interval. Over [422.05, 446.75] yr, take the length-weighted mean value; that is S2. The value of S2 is 4.71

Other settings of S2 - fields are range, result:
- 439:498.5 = 4.57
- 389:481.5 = 4.77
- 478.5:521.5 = 3.89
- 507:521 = 2.93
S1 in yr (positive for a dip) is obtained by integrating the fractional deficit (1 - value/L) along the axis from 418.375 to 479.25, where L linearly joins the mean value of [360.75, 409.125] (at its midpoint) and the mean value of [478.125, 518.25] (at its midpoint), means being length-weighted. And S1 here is -4.41 yr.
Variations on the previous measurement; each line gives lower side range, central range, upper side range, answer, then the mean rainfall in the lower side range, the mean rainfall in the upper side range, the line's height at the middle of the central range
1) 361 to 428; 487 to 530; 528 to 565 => 7.3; 4.83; 4.04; 4.24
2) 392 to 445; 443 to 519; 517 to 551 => -2.6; 4.87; 3.5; 4.13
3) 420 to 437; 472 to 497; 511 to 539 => -4.9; 4.67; 2.99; 3.69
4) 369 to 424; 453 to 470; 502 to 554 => -1.6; 4.87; 3.54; 4.21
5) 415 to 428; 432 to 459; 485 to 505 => -0.6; 4.73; 4.39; 4.62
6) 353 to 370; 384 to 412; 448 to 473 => -2.1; 4.62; 4.63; 4.62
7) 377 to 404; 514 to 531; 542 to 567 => 6.6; 4.82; 4.31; 4.41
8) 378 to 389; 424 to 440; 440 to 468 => 0.1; 4.7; 4.7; 4.7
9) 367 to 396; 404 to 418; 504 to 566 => -1.8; 4.72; 3.63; 4.51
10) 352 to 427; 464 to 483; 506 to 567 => -1.9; 4.81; 3.63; 4.13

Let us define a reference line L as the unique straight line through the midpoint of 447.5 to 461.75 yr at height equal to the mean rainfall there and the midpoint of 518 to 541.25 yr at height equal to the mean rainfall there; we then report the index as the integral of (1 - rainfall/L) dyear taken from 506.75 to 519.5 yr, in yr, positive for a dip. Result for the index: 1.9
